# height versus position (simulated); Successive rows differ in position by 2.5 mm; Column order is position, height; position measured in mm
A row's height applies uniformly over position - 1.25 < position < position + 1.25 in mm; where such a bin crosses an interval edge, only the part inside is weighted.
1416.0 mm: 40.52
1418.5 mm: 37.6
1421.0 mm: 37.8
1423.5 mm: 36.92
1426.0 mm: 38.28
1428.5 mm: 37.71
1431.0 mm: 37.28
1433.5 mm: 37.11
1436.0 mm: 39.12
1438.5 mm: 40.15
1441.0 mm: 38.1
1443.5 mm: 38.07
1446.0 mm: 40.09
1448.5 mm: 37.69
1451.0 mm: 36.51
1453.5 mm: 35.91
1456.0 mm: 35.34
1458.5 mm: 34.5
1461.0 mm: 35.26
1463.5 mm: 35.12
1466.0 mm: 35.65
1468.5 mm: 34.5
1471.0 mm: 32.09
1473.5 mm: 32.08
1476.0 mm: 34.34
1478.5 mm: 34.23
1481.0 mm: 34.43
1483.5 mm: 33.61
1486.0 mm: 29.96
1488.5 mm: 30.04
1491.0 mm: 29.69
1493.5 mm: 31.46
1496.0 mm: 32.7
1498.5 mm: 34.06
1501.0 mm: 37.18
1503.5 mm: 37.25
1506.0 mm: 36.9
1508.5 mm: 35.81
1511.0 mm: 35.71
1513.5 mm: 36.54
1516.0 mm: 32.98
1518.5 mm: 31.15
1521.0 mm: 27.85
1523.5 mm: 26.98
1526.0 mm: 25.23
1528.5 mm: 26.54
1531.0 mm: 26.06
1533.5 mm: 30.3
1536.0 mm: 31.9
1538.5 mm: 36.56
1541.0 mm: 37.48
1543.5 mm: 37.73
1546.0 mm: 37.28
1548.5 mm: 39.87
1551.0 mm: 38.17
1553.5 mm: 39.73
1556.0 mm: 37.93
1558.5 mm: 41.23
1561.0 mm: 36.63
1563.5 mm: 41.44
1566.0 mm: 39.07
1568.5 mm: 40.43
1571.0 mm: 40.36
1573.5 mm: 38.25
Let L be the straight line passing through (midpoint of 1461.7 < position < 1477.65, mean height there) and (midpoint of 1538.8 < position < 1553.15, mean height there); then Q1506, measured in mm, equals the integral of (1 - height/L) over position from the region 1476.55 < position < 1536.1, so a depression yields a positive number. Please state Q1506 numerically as 6.40 mm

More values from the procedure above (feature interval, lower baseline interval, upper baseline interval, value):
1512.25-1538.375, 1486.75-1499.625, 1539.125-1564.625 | 4.1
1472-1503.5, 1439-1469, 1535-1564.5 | 3.5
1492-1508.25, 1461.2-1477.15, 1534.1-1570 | 0.3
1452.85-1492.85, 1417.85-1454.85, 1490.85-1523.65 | 2.5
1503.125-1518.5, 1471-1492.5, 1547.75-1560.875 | -0.2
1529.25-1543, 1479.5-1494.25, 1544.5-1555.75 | 1.7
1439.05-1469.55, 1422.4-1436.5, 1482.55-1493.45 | -1.5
